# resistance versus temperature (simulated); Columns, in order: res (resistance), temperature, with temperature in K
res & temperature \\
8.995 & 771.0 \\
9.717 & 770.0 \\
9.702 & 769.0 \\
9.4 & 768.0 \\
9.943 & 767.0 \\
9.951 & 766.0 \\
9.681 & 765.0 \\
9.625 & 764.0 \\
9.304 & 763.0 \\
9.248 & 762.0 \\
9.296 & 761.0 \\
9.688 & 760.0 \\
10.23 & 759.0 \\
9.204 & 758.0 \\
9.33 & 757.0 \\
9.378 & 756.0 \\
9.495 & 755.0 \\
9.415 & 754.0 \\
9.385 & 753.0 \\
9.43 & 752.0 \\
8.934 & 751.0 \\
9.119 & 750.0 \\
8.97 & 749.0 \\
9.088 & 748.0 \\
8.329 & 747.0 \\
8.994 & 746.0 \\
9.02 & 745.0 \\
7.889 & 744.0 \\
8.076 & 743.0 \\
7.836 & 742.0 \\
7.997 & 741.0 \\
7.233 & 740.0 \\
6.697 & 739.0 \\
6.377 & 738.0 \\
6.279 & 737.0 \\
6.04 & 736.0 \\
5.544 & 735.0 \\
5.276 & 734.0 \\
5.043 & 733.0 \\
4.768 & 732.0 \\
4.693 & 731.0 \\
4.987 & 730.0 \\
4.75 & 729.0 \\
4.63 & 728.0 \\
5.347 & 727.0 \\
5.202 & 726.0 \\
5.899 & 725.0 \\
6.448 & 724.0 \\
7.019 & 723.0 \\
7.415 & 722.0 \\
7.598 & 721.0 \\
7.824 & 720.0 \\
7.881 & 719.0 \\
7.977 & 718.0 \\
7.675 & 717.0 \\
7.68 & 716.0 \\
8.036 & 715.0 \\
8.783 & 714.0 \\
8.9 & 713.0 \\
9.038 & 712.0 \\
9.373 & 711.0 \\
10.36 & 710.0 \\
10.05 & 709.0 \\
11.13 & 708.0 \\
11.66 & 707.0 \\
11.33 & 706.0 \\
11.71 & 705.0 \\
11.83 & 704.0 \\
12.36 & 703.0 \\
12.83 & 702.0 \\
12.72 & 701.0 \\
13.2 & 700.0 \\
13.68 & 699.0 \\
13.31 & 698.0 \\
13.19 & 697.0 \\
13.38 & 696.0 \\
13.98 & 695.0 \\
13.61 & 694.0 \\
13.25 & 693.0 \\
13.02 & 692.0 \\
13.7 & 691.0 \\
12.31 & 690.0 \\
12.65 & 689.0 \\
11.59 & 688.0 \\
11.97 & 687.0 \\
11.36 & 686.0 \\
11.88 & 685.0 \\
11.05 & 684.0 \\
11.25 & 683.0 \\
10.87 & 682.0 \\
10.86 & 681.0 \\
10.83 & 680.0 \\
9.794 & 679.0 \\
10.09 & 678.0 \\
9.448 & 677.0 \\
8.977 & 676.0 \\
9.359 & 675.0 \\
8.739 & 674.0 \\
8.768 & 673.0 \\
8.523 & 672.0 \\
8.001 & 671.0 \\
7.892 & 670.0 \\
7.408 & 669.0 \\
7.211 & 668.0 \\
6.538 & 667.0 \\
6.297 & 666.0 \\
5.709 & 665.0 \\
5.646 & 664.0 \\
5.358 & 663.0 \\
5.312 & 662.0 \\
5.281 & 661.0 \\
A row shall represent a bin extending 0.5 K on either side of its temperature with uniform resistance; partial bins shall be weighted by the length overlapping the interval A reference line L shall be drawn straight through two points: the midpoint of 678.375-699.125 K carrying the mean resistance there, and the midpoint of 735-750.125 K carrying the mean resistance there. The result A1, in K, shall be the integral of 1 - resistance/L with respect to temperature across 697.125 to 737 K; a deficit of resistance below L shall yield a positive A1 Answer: 6.40 K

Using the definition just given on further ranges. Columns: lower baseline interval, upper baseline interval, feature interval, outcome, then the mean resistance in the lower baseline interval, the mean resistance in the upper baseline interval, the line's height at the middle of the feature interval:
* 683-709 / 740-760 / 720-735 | 6.77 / 12.4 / 8.93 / 10.4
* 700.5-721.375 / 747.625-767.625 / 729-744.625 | 5.41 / 9.86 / 9.44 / 9.63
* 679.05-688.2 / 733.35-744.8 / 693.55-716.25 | -4.32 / 11.2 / 6.87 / 9.55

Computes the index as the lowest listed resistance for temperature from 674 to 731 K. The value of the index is 4.63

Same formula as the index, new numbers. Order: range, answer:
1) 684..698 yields 11.05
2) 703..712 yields 9.038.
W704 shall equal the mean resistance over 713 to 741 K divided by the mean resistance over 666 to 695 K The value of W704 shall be 0.6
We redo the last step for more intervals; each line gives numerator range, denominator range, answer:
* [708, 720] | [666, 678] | 1.06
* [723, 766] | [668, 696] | 0.71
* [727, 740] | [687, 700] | 0.42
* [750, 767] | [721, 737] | 1.68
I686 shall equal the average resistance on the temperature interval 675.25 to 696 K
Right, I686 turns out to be 11.6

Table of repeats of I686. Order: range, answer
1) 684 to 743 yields 9.29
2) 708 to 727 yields 7.97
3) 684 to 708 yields 12.6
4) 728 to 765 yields 7.9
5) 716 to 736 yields 6.14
